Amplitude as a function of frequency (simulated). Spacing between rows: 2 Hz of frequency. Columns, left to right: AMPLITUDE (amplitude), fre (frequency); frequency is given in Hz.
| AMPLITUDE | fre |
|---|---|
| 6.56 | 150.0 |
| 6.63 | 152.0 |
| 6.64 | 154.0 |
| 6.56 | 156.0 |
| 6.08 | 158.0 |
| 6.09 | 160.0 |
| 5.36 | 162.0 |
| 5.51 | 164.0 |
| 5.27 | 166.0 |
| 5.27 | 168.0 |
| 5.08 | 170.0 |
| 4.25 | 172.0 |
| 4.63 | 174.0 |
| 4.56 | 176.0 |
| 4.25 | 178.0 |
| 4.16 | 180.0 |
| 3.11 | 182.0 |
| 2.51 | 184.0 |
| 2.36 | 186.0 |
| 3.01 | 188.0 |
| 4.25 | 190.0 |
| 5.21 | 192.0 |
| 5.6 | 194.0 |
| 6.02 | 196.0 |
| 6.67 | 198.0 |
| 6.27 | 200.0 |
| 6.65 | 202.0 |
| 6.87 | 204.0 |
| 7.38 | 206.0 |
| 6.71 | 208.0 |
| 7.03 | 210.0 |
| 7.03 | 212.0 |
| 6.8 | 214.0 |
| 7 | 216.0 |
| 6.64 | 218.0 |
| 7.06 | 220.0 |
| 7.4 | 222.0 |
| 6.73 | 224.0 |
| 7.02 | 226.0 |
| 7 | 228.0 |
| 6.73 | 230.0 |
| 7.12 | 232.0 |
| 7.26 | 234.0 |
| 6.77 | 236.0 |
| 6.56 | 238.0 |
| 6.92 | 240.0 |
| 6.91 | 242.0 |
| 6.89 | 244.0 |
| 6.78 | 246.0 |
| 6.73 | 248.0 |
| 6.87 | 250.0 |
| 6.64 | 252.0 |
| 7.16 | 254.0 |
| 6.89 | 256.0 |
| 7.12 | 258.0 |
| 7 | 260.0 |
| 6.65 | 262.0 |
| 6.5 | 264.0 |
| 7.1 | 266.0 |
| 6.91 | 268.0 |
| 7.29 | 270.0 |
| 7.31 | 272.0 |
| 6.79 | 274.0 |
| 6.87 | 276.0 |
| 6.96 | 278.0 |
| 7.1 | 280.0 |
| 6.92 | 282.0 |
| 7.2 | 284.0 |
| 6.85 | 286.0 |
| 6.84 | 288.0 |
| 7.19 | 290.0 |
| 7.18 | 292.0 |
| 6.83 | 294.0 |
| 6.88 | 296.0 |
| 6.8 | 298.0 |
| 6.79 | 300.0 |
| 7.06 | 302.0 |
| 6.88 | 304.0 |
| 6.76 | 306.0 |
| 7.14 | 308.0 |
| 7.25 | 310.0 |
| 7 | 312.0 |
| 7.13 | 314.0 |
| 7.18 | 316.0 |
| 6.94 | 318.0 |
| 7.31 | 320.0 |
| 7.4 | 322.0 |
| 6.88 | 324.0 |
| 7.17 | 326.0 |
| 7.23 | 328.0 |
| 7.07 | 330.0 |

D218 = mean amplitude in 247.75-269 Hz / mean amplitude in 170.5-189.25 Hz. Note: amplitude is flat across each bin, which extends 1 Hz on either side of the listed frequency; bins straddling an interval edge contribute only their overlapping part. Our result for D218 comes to 1.86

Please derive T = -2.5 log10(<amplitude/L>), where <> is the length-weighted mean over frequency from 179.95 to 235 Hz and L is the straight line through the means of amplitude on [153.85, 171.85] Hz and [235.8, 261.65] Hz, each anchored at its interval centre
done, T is 0.05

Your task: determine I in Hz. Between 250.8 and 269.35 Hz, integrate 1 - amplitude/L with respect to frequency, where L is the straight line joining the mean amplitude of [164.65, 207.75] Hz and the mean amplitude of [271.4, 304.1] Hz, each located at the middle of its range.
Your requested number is -1.4 Hz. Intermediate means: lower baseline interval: 4.96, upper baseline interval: 6.97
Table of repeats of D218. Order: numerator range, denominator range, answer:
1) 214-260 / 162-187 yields 1.61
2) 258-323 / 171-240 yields 1.20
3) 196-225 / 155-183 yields 1.37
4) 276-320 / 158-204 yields 1.43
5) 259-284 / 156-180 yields 1.35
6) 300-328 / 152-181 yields 1.33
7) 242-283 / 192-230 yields 1.03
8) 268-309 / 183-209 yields 1.31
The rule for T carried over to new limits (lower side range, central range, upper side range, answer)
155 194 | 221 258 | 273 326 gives -0.18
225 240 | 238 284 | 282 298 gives 0.00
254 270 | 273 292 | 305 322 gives 0.00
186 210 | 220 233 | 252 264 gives -0.11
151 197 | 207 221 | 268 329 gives -0.23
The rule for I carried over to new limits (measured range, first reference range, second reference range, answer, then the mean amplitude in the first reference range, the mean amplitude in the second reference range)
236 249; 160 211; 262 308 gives -1.3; 5.14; 6.95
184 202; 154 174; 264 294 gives 3.1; 5.51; 7.01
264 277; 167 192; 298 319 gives -1.9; 4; 7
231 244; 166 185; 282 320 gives -3.0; 4.26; 7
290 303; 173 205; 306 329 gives -0.4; 4.76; 7.13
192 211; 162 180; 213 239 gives -1.6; 4.84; 6.93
